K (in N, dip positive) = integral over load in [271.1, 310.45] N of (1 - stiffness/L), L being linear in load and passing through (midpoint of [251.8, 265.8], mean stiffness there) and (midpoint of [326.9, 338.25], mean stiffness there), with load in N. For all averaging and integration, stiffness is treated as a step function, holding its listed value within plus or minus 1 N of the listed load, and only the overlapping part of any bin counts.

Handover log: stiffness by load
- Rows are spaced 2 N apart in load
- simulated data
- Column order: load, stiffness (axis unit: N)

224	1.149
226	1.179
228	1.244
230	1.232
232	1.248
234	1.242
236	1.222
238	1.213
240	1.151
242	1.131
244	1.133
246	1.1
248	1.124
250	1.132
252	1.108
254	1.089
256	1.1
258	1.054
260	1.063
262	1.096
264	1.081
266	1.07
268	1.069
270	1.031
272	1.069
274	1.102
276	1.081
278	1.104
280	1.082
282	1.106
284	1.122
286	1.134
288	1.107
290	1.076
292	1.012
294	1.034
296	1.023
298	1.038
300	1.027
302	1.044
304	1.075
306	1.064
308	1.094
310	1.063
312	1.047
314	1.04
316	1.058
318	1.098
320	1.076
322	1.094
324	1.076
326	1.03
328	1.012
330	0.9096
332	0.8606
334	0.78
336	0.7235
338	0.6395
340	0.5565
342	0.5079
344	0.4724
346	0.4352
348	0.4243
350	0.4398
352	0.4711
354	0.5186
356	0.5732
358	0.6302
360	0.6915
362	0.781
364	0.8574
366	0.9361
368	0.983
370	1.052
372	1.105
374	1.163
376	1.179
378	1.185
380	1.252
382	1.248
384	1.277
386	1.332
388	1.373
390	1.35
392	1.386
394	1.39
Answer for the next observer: -4.00 N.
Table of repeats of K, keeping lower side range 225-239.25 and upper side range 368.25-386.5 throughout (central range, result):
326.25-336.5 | 2.8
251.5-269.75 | 2.1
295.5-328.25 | 4.0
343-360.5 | 10.0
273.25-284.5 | 1.1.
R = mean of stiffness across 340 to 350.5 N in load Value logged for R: 0.466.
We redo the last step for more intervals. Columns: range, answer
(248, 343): 1.02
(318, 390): 0.885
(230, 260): 1.15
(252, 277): 1.08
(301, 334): 1.03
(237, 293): 1.1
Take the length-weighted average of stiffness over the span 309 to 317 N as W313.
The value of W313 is 1.05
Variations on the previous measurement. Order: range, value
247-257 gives 1.11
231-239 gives 1.23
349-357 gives 0.501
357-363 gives 0.701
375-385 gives 1.23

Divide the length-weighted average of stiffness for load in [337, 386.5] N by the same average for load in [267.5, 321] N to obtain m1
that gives 0.77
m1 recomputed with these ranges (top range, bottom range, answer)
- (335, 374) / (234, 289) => 0.62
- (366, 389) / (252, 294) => 1.09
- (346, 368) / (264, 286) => 0.59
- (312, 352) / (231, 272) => 0.71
